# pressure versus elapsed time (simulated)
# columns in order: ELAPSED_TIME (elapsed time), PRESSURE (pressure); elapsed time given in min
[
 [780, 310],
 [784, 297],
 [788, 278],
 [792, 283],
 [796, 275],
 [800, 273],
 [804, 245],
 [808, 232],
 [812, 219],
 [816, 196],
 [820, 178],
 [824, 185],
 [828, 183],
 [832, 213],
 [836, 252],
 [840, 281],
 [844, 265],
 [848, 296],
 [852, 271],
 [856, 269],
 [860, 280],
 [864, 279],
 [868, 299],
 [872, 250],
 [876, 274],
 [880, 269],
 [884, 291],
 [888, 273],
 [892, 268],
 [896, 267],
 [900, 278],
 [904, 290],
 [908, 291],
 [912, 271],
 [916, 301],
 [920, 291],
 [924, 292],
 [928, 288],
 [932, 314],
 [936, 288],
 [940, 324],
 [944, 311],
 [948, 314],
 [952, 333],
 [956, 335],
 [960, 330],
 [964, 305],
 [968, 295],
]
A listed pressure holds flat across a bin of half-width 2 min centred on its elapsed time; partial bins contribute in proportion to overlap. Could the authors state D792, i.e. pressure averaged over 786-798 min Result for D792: 279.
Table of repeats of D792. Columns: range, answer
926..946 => 305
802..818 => 223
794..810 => 256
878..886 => 280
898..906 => 284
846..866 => 279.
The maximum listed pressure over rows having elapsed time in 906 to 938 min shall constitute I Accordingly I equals 314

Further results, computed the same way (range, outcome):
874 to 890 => 291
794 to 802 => 275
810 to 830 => 219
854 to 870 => 299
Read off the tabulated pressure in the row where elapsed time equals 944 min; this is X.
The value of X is 311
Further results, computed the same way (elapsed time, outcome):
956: 335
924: 292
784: 297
